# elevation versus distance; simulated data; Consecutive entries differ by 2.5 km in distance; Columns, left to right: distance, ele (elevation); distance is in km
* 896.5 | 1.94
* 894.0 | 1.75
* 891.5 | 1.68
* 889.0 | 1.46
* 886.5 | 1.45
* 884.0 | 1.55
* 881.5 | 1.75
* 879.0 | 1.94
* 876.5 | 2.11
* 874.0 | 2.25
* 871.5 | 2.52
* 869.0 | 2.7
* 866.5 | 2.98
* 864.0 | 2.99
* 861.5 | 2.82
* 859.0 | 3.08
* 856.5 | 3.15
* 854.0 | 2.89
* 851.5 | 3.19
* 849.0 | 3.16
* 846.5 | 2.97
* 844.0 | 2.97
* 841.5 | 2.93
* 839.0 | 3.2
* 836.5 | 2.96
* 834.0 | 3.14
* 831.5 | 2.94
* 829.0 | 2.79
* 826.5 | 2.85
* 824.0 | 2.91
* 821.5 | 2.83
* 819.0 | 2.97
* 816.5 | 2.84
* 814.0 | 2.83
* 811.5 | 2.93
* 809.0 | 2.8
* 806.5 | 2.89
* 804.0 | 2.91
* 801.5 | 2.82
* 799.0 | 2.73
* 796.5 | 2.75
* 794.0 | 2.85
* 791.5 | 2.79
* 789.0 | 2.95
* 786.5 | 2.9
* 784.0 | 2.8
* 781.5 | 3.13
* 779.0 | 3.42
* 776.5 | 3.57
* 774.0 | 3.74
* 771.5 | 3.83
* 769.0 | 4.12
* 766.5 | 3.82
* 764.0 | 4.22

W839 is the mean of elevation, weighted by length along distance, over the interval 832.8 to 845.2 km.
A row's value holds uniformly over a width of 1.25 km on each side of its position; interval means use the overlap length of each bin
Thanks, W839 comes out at 3.04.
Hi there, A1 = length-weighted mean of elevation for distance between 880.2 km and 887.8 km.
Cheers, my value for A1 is 1.58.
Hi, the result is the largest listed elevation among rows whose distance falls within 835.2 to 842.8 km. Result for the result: 3.2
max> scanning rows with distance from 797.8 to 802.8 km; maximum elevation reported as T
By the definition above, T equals 2.82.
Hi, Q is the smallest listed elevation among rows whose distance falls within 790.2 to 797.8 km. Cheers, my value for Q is 2.75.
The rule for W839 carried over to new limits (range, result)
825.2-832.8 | 2.86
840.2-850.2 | 3.01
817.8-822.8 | 2.9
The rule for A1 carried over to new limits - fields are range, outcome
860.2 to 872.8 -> 2.8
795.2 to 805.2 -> 2.8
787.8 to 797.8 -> 2.83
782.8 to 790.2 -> 2.88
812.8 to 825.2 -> 2.88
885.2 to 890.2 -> 1.46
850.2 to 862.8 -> 3.03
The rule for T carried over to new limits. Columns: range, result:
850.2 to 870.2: 3.19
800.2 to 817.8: 2.93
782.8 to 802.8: 2.95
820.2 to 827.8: 2.91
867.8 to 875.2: 2.7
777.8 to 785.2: 3.42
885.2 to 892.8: 1.68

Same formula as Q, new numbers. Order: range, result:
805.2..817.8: 2.8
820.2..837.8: 2.79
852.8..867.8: 2.82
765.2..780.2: 3.42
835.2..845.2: 2.93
